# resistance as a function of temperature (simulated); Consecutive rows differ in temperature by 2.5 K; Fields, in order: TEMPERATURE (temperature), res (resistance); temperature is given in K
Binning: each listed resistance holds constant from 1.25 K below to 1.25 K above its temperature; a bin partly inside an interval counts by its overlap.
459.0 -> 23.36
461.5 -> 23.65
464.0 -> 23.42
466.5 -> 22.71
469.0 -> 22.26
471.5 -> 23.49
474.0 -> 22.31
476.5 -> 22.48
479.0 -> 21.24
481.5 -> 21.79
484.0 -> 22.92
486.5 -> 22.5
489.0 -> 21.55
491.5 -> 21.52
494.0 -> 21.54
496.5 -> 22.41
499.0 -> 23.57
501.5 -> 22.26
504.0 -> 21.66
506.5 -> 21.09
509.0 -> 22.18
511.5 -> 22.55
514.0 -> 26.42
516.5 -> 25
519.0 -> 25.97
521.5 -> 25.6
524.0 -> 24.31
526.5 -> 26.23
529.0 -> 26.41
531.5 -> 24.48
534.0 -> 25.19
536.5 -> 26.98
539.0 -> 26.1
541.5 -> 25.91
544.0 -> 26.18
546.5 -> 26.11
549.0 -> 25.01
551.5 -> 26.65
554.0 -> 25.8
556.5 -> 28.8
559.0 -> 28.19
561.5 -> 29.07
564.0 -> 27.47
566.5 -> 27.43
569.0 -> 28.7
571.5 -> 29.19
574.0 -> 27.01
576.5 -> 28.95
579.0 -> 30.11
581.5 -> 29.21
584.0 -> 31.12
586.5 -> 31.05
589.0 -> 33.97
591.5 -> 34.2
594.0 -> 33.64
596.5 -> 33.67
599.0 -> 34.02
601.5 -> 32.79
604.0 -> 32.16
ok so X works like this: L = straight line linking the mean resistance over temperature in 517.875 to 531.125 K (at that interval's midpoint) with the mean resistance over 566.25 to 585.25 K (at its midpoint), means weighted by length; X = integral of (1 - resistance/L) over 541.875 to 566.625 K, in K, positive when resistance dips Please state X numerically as 0.5 K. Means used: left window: 25.6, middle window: 27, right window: 29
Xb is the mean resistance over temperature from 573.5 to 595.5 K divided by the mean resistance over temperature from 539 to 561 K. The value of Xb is 1.17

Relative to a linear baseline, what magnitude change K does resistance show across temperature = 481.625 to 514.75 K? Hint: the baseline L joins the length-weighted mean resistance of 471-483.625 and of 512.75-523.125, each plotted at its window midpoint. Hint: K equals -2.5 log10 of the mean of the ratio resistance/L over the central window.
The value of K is 0.08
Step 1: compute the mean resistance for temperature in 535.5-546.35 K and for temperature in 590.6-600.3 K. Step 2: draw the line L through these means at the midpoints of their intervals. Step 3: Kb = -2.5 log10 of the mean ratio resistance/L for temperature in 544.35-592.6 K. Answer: 0.049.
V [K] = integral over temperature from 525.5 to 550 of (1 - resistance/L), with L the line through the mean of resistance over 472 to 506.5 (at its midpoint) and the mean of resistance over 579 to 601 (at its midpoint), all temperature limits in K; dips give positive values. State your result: 1.1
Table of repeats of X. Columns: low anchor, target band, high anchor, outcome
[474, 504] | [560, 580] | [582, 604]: 1.3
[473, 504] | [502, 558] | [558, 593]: 1.3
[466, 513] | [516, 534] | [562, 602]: 0.0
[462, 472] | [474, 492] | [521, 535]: 1.2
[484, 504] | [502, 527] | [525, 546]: 0.1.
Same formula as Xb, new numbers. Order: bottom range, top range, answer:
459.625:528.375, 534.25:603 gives 1.26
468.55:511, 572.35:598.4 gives 1.41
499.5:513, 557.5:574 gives 1.28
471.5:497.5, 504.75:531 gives 1.11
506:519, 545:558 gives 1.11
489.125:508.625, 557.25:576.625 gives 1.28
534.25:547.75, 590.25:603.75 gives 1.28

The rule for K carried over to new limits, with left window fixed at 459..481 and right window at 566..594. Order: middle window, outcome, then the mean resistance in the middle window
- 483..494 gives 0.092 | 22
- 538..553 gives 0.078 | 26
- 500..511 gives 0.151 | 21.9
